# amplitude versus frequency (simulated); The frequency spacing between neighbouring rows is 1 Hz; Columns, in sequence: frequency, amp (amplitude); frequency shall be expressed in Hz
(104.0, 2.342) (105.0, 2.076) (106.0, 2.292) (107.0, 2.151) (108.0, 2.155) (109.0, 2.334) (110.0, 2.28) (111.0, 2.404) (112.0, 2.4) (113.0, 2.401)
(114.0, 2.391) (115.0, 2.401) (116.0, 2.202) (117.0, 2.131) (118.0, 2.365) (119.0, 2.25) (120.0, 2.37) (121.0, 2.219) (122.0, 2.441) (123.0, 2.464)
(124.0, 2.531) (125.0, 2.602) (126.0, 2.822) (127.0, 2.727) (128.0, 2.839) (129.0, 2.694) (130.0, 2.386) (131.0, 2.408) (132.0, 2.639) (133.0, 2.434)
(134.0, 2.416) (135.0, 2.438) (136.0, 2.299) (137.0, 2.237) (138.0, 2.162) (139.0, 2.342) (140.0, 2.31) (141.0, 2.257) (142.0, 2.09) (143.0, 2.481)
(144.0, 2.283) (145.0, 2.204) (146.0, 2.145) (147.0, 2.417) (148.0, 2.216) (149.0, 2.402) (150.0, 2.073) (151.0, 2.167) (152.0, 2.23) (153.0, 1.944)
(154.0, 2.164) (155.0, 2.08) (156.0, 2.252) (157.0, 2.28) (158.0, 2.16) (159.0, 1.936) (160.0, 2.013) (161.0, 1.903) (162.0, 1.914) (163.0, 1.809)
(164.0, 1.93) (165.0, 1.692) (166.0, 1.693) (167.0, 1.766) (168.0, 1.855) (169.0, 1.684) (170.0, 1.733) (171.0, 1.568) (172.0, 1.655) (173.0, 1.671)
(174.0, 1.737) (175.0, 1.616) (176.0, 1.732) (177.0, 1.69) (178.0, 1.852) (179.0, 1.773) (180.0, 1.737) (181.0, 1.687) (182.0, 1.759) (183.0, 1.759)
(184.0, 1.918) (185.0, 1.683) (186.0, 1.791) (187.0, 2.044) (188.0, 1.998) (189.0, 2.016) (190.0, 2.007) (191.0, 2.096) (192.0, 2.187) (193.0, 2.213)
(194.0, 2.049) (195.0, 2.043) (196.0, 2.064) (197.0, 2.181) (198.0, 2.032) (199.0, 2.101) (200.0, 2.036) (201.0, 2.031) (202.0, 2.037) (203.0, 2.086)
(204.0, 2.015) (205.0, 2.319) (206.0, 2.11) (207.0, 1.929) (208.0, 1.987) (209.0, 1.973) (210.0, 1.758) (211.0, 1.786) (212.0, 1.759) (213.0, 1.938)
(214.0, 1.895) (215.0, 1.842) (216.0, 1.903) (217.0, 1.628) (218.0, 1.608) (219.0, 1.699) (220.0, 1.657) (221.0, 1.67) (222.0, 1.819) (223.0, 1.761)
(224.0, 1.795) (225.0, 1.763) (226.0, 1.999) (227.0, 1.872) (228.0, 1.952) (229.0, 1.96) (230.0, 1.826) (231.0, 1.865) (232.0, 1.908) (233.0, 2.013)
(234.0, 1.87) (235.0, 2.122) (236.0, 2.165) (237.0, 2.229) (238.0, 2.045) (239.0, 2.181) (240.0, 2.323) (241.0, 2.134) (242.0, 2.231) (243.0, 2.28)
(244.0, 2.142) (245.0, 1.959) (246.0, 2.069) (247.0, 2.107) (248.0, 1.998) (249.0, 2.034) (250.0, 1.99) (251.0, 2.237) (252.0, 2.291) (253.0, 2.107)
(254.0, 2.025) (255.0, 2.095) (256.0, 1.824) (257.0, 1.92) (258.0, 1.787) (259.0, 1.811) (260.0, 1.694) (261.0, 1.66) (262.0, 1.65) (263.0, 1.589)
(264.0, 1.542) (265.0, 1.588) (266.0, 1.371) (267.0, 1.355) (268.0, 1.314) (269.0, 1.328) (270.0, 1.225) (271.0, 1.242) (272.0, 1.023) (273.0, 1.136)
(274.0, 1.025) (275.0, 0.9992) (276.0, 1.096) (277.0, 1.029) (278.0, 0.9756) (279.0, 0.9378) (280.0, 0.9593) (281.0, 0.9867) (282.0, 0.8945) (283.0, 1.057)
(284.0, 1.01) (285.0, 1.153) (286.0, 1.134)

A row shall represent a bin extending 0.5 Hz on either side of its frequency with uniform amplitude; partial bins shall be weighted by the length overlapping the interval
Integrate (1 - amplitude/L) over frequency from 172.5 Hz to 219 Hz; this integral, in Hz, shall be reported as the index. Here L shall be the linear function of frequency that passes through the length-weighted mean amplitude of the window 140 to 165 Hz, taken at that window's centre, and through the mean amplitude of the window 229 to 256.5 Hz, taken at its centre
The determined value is 4.26 Hz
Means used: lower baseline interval 2.13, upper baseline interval 2.07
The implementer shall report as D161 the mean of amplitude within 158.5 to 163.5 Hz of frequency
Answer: 1.91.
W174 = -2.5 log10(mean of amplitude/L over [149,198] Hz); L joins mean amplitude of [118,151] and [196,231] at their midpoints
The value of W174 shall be 0.12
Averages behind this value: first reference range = 2.39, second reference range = 1.91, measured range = 1.92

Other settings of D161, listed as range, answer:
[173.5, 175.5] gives 1.68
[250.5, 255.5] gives 2.15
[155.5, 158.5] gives 2.23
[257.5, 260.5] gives 1.76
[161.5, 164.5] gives 1.88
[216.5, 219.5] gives 1.65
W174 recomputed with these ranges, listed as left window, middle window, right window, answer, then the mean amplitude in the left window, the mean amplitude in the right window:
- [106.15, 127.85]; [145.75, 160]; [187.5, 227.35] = 0.020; 2.39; 1.94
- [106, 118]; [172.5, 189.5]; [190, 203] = 0.185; 2.3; 2.09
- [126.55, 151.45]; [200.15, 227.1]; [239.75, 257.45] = 0.163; 2.36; 2.1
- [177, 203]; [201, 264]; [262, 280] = -0.240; 1.96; 1.23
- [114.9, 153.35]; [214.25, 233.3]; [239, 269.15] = 0.110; 2.36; 1.89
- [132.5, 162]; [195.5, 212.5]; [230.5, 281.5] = -0.032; 2.21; 1.72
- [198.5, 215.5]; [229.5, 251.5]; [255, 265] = -0.144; 1.98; 1.73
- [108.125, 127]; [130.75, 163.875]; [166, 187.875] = -0.070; 2.39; 1.75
